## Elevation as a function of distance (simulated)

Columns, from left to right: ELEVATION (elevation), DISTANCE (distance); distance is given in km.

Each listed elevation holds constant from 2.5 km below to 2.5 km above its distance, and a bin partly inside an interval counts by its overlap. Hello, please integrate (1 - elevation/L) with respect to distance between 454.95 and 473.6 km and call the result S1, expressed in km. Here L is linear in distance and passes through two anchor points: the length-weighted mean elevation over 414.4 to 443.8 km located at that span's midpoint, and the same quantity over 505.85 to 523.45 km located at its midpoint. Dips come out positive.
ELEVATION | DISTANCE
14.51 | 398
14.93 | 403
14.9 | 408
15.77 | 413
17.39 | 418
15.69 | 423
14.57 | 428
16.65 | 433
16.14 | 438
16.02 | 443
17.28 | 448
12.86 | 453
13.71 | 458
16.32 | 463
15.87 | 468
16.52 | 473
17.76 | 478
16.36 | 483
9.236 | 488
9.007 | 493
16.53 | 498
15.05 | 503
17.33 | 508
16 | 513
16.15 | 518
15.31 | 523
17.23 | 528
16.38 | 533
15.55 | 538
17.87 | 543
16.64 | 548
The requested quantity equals 0.8 km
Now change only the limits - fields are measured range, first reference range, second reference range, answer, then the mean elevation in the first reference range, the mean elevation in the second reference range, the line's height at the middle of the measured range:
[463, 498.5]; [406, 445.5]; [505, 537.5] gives 3.6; 15.9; 16.3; 16.1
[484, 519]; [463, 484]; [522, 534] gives 4.9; 16.6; 16.4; 16.5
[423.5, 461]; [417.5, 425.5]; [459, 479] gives 2.2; 16.3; 16.3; 16.3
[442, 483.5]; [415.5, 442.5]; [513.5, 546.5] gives 0.9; 16.1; 16.4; 16.2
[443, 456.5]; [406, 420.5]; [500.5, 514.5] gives 0.8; 16.1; 16.1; 16.1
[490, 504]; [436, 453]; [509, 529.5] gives 2.5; 16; 16.2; 16.1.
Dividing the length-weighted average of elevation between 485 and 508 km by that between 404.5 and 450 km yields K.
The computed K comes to 0.82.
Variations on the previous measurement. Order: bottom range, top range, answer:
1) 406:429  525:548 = 1.06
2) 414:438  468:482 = 1.05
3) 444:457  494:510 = 1.04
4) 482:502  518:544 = 1.29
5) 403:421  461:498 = 0.92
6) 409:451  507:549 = 1.02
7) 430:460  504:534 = 1.06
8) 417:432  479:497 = 0.79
